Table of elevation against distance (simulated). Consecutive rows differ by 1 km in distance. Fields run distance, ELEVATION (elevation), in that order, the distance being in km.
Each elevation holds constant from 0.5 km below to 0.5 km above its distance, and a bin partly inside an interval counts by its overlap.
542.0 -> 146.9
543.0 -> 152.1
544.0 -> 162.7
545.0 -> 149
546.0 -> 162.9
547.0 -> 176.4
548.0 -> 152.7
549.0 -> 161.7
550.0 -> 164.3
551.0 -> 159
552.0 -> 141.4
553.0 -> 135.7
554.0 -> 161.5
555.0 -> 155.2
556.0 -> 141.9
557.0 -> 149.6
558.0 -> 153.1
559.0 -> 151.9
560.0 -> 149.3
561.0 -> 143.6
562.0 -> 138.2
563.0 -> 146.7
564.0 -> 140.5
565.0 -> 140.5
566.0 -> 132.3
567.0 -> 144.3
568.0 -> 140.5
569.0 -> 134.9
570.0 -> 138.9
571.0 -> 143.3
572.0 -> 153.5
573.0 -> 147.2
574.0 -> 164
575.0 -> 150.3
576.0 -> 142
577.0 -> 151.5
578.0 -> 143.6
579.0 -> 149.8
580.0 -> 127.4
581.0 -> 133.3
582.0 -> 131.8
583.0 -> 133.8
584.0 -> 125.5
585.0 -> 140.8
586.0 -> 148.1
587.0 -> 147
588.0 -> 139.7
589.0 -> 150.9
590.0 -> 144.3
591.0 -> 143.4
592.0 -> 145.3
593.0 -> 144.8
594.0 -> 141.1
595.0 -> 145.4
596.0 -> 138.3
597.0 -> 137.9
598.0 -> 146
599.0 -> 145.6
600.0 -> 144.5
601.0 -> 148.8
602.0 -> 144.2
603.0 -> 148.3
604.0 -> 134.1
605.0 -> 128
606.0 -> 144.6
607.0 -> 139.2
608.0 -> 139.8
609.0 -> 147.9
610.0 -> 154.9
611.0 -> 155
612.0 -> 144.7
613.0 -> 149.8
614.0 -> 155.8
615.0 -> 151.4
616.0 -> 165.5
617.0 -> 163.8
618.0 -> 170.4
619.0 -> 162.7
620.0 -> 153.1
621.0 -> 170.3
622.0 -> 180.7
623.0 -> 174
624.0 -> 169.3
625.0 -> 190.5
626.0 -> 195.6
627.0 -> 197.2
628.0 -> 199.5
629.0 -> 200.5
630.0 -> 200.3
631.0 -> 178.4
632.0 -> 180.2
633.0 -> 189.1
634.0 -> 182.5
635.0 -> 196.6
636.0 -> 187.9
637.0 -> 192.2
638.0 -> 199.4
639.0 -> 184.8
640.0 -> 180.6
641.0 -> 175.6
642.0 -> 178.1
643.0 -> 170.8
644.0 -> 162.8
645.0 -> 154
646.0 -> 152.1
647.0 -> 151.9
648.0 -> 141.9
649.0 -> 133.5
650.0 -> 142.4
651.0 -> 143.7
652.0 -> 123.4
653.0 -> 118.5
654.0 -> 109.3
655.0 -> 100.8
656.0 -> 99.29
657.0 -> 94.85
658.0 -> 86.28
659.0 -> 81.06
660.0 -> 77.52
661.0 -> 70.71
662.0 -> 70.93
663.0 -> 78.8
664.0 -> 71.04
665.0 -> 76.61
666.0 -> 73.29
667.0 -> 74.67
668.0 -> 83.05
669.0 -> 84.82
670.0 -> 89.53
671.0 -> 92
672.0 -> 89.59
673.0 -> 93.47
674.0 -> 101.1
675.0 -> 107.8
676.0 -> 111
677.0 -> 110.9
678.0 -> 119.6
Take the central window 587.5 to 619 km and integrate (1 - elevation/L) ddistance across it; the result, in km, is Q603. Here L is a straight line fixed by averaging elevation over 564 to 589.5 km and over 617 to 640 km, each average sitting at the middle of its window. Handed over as 3.1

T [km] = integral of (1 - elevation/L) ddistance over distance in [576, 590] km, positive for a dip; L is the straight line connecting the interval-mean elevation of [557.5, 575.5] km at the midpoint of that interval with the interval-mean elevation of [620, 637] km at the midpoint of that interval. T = 1.4 km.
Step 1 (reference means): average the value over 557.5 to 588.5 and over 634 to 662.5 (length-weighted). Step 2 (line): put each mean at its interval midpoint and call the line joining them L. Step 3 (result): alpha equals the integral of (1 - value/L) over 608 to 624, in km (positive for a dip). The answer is -2.1 km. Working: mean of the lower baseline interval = 143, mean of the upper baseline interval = 139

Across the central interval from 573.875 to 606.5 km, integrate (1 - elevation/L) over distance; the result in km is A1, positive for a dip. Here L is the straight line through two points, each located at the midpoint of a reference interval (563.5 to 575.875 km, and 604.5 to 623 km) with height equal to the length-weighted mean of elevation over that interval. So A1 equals 1.48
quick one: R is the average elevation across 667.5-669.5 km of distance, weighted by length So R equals 83.9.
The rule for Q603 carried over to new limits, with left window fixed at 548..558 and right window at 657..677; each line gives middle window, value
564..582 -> -0.3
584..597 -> -1.3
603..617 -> -3.4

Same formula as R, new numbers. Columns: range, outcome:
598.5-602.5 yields 146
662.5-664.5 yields 74.9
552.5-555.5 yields 151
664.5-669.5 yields 78.5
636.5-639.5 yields 192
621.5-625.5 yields 179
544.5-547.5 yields 163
